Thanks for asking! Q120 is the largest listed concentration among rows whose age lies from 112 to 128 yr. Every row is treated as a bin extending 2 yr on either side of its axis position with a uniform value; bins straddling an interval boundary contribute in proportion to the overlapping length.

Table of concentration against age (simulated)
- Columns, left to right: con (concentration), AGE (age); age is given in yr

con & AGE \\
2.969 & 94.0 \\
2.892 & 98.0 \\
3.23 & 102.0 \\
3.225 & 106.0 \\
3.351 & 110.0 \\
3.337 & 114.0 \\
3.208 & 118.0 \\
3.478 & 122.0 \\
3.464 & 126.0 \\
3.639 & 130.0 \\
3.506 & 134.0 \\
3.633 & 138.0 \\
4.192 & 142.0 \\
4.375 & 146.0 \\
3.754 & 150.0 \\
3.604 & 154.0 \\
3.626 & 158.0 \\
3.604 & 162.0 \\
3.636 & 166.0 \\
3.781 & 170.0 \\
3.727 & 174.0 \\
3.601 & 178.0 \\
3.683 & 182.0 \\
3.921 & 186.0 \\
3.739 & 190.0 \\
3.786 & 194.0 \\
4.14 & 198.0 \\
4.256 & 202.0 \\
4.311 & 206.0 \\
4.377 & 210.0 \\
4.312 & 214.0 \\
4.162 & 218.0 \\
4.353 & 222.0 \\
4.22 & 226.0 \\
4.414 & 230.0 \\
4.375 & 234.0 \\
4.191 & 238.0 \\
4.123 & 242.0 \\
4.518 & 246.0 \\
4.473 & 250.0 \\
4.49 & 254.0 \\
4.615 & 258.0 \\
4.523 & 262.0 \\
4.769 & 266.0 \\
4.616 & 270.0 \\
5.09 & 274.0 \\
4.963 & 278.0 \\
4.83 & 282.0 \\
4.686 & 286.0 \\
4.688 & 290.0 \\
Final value 3.478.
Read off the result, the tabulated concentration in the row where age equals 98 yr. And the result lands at 2.892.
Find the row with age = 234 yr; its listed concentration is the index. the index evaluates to 4.375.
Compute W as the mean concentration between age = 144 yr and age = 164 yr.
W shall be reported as 3.79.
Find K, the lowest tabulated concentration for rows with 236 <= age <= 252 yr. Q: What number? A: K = 4.123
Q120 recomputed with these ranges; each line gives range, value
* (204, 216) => 4.377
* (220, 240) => 4.414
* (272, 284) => 5.09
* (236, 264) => 4.615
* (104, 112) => 3.351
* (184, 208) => 4.311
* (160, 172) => 3.781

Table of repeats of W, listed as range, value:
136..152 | 3.99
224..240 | 4.3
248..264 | 4.53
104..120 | 3.28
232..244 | 4.23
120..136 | 3.52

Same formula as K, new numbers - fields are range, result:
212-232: 4.162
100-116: 3.225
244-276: 4.473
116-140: 3.208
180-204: 3.683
